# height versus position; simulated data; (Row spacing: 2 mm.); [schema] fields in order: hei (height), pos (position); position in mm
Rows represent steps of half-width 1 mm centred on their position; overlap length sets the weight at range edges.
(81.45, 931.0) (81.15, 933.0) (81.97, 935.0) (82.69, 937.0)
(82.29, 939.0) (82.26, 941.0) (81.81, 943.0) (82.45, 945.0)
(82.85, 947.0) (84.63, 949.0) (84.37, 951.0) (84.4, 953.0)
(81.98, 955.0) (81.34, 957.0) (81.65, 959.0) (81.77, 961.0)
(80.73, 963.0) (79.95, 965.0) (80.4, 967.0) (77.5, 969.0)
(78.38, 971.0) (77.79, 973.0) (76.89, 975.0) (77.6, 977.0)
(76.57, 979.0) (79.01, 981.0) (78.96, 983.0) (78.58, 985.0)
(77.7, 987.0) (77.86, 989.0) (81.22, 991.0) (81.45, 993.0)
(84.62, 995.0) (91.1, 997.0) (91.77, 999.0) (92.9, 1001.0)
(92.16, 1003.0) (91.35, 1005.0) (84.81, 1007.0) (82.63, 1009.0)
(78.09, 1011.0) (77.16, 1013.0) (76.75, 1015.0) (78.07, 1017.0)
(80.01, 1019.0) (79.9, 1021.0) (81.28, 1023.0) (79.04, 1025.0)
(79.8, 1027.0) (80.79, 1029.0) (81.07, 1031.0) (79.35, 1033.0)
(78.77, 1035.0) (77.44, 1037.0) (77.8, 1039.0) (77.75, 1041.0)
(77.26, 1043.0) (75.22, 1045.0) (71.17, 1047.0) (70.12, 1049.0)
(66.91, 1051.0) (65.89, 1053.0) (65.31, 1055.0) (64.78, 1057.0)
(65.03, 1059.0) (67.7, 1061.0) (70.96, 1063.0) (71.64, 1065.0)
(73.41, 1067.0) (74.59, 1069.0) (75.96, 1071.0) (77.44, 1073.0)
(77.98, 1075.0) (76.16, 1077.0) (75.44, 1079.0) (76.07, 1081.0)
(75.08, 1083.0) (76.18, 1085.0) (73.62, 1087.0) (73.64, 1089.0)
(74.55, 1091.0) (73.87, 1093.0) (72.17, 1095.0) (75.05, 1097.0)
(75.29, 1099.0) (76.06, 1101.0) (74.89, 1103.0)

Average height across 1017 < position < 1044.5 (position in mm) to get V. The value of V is 79.1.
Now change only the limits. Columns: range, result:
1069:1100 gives 75.2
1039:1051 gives 74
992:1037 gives 82.7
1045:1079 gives 71.2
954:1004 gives 81.6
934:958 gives 82.8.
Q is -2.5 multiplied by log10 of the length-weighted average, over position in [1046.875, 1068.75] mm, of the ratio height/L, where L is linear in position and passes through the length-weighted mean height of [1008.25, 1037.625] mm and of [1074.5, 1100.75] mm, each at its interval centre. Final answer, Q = 0.126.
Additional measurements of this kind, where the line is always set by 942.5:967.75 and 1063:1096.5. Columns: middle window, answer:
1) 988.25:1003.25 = -0.088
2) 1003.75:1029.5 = -0.032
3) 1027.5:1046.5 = -0.013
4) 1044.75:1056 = 0.117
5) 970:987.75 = 0.039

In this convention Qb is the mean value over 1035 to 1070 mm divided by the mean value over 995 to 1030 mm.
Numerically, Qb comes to 0.86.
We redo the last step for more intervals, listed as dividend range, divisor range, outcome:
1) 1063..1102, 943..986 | 0.93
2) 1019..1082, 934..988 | 0.93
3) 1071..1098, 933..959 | 0.91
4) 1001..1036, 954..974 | 1.02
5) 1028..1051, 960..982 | 0.97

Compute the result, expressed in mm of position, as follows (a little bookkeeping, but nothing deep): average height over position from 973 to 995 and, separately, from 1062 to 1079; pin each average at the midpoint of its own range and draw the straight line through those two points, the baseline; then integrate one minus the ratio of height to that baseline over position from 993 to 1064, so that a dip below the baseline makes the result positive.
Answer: -1.3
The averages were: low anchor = 78.8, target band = 78.2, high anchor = 74.8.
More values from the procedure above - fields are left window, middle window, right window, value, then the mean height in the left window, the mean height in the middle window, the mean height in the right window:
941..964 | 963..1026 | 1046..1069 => -3.63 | 82.5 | 81.3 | 68.7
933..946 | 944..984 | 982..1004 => 1.30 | 82.2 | 80.5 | 84.4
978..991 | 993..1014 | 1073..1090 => -2.32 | 78.4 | 86.4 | 75.6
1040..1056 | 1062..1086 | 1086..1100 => -0.74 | 71.2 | 75.1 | 74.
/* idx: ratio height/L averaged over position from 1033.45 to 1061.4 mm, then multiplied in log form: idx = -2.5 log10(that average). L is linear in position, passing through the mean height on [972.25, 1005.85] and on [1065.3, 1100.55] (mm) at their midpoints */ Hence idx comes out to 0.091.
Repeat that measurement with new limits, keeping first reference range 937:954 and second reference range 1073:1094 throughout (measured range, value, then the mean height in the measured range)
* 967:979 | 0.05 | 77.8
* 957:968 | 0.02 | 80.9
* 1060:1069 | 0.07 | 71.3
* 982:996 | 0.01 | 80.1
